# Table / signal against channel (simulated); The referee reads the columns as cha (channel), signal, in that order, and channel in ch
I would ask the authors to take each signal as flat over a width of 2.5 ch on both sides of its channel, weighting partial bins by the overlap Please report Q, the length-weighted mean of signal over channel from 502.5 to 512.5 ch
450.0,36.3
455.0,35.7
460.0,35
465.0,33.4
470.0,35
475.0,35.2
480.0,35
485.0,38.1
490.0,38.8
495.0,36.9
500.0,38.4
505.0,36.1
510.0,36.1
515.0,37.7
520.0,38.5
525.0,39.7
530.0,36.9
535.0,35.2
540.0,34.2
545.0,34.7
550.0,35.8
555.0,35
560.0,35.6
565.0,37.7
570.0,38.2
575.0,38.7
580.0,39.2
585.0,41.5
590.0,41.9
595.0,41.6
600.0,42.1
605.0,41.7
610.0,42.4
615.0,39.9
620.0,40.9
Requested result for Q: 36.1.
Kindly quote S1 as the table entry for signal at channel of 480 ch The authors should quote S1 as 35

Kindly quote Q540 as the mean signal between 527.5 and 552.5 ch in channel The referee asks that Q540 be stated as 35.4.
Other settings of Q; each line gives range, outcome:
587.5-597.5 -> 41.8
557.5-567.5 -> 36.6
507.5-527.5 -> 38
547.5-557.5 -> 35.4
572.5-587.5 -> 39.8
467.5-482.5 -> 35.1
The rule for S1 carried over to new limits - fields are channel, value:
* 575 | 38.7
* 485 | 38.1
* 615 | 39.9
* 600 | 42.1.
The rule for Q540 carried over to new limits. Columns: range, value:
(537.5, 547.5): 34.5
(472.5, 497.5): 36.8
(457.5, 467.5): 34.2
